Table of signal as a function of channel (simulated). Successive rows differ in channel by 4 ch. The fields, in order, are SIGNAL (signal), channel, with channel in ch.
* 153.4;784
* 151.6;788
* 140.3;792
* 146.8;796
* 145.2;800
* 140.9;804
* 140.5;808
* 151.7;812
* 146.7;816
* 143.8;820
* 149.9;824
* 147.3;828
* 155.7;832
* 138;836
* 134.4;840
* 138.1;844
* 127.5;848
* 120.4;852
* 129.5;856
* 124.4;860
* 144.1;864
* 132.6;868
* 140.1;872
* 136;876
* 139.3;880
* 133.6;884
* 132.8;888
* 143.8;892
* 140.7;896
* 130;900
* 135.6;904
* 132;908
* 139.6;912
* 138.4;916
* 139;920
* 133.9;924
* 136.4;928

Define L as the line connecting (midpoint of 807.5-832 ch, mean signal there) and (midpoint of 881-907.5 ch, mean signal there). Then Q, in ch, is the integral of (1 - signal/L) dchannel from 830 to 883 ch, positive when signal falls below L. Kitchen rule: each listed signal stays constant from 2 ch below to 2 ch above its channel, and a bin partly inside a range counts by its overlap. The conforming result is 2.5 ch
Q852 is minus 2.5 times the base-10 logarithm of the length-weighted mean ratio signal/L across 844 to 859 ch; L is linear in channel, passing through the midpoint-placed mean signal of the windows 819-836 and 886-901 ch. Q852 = 0.14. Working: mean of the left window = 148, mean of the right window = 137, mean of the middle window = 127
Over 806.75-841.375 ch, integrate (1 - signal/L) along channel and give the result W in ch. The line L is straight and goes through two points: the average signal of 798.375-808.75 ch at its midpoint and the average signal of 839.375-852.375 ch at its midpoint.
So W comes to -2.25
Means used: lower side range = 142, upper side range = 131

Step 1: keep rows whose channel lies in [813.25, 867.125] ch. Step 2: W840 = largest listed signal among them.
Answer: 155.7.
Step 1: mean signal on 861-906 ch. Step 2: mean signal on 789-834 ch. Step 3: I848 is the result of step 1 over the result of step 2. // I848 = 0.94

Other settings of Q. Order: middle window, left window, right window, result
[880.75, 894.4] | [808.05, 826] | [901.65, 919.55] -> 0.2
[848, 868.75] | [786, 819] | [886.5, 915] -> 1.6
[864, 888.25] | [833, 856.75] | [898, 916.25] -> -0.5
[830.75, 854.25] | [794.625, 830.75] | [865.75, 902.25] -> 1.2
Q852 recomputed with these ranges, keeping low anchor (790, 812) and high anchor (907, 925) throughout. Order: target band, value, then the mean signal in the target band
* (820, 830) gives -0.041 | 148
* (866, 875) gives 0.026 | 136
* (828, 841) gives -0.018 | 144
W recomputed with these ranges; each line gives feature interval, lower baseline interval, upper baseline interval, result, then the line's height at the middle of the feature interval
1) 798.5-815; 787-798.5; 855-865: -0.2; 143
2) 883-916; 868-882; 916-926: 0.2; 137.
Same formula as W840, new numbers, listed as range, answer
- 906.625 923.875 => 139.6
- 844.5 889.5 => 144.1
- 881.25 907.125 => 143.8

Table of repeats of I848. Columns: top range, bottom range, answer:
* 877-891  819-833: 0.91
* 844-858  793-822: 0.88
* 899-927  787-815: 0.94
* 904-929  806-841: 0.94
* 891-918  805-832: 0.93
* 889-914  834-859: 1.04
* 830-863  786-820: 0.92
